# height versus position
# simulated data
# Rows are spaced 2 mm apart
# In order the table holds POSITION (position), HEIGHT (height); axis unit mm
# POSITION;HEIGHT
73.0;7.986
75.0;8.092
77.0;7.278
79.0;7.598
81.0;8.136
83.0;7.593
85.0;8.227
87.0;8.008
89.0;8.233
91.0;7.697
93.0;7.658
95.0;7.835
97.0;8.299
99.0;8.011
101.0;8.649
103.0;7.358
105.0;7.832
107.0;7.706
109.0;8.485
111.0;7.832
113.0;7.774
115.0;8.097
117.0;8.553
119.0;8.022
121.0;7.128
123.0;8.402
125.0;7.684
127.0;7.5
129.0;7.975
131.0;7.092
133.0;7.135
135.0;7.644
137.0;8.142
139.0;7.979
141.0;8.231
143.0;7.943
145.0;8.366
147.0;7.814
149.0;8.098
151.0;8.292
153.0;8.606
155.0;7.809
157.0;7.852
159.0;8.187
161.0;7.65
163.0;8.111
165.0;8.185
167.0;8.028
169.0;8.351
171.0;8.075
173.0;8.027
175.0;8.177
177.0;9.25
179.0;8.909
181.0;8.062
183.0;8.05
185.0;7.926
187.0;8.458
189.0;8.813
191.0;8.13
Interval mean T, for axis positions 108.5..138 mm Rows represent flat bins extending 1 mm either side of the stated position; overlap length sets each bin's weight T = 7.82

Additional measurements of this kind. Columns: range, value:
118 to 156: 7.89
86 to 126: 7.96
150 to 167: 8.08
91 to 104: 7.95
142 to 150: 8.06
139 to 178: 8.16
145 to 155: 8.18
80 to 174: 7.96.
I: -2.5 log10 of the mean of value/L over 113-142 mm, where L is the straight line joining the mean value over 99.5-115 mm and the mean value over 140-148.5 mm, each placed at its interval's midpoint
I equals 0.03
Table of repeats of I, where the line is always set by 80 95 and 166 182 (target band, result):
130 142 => 0.06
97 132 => 0.02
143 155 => 0.01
